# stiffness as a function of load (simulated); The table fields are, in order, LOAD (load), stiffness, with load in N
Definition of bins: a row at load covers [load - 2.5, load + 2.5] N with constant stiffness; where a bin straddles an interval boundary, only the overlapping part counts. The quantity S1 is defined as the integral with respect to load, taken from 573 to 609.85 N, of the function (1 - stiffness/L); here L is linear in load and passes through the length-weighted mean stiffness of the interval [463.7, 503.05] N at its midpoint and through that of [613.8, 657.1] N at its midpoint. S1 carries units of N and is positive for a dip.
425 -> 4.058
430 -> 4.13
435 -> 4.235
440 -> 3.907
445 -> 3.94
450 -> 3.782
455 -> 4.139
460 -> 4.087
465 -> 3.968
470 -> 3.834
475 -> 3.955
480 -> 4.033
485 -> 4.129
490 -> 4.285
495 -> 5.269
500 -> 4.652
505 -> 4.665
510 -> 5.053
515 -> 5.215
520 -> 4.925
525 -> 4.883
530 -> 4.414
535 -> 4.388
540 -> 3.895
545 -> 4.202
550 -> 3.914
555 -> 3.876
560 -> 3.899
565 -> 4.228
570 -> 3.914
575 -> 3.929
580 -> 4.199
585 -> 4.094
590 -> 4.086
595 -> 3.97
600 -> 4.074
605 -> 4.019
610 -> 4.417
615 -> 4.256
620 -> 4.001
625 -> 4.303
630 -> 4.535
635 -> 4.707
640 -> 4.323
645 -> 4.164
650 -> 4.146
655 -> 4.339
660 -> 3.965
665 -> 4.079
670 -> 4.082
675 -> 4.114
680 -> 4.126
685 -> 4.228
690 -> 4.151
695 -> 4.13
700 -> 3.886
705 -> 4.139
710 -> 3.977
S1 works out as 1.9 N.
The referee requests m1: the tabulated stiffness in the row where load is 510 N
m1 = 5.053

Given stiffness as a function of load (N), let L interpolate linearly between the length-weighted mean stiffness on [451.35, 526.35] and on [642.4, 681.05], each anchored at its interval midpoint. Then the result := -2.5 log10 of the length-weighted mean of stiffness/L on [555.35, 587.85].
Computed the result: 0.07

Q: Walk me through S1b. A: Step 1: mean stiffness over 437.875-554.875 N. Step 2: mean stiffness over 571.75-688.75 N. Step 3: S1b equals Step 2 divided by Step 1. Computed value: 1.0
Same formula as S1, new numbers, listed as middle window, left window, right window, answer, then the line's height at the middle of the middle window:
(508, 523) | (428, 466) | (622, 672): -3.5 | 4.11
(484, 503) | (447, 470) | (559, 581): -3.0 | 3.99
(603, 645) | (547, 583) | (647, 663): -2.2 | 4.1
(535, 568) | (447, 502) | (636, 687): 1.2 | 4.18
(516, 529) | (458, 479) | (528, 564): -2.7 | 4.05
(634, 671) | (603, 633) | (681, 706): -0.2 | 4.19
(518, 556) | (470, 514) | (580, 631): 0.4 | 4.36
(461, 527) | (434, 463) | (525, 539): -4.2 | 4.24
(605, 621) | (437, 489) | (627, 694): -0.2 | 4.17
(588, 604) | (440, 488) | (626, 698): 0.4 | 4.14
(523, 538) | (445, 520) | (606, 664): -0.7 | 4.34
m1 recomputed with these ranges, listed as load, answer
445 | 3.94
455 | 4.139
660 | 3.965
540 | 3.895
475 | 3.955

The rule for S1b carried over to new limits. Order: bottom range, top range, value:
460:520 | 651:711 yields 0.92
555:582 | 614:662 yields 1.07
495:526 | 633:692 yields 0.85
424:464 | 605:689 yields 1.05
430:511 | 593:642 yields 1.01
